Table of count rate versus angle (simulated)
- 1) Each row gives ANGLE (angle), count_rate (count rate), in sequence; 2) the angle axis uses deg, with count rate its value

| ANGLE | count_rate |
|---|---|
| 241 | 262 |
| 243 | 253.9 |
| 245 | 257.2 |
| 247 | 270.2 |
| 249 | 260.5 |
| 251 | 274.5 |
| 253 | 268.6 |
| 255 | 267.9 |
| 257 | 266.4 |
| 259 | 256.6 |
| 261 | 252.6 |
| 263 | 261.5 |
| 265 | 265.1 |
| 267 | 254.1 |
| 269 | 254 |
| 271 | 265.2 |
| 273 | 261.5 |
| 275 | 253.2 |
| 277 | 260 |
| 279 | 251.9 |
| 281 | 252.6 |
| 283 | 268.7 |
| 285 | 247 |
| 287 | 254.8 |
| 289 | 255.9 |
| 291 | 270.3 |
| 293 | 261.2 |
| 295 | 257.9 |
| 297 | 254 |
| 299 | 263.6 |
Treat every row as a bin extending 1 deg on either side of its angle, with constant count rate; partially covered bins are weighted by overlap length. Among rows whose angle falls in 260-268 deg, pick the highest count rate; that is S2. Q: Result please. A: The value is 265.1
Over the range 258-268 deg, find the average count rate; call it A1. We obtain 258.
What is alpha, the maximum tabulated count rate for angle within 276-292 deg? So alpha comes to 270.3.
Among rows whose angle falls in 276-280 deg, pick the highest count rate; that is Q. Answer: 260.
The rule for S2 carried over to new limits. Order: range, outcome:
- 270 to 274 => 265.2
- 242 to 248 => 270.2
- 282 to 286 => 268.7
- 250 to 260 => 274.5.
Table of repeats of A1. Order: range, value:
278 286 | 255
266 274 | 259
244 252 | 266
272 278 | 258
